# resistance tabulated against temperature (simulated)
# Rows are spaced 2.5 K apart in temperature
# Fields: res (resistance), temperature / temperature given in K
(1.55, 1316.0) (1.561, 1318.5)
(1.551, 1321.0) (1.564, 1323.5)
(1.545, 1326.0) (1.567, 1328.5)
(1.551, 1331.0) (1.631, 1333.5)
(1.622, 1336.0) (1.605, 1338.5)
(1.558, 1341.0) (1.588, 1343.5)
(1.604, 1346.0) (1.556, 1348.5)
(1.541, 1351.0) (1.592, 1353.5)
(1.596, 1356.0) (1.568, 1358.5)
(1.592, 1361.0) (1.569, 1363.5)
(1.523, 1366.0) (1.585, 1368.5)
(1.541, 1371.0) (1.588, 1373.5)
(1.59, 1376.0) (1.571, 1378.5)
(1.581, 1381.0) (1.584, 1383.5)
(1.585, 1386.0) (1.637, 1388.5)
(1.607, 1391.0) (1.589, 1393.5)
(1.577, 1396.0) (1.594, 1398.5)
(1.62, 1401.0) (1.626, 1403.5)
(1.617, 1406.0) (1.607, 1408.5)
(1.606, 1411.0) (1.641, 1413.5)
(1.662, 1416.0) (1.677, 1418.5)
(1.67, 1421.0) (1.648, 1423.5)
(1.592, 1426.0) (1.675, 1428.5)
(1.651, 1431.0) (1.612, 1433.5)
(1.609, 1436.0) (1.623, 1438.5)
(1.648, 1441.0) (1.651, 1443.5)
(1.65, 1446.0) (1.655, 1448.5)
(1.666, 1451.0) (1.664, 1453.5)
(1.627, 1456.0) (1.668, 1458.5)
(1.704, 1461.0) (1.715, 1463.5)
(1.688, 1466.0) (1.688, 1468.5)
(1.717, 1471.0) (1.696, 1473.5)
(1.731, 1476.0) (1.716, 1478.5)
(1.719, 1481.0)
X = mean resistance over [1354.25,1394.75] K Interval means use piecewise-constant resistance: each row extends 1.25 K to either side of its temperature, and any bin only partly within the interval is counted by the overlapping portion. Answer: 1.58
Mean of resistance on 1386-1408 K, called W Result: 1.61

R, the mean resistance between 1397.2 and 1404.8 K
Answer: 1.61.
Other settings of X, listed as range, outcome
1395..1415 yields 1.61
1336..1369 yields 1.58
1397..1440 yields 1.63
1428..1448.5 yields 1.64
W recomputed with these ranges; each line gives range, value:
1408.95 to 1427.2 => 1.64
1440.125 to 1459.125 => 1.65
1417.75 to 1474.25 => 1.66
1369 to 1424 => 1.61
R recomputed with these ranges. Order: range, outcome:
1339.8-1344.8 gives 1.57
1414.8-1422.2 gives 1.67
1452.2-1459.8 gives 1.65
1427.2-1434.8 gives 1.65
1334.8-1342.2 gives 1.6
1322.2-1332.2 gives 1.56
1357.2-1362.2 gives 1.58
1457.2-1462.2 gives 1.69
